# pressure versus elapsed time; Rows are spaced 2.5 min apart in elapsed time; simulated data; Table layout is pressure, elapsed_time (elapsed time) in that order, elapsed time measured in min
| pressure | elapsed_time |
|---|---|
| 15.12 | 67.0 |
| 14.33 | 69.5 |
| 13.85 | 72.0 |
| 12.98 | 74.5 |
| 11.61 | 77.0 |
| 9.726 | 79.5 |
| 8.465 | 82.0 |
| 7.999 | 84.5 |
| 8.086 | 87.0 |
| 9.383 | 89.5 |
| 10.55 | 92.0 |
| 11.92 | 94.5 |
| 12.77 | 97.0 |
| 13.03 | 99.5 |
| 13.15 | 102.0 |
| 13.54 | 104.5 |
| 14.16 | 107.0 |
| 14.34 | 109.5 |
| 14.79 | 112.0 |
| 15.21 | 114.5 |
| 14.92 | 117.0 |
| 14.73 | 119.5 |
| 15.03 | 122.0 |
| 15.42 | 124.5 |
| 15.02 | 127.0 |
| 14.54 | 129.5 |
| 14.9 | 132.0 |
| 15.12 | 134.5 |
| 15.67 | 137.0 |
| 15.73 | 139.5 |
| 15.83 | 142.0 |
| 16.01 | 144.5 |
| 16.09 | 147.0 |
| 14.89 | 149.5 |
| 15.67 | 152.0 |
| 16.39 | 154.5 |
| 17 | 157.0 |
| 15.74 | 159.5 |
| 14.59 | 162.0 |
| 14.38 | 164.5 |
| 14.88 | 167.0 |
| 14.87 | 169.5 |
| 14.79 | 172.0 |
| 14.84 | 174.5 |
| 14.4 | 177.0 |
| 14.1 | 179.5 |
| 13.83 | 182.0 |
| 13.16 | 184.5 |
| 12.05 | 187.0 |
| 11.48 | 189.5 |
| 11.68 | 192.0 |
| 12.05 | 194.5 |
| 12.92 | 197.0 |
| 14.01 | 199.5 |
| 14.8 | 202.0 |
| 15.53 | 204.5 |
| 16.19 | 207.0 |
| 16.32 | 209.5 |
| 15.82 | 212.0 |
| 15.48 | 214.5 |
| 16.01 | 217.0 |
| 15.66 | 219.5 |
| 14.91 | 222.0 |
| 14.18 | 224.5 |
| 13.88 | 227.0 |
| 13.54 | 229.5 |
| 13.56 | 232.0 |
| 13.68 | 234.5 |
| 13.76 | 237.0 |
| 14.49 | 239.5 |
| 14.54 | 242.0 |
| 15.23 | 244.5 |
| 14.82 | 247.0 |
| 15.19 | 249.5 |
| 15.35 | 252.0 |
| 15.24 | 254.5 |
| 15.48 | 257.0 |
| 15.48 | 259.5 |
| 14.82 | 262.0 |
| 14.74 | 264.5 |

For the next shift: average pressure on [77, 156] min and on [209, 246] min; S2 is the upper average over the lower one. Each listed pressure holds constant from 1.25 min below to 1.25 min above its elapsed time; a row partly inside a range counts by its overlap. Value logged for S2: 1.1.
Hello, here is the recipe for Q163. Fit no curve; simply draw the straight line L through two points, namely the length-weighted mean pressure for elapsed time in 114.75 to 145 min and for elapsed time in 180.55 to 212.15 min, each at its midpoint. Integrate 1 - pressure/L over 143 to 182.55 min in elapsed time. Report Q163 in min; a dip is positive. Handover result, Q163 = -1.8 min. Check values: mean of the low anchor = 15.2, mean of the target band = 15.2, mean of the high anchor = 13.8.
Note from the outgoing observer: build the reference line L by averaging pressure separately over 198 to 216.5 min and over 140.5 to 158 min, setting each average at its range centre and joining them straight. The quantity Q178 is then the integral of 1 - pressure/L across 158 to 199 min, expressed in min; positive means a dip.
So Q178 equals 5.1 min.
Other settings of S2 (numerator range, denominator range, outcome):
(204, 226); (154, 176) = 1.02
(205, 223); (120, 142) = 1.04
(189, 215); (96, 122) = 1.01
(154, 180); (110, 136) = 1.01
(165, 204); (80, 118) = 1.13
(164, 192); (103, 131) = 0.94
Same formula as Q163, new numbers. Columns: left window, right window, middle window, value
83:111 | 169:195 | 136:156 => -4.93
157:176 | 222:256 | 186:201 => 2.42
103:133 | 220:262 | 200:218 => -1.26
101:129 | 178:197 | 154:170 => -2.45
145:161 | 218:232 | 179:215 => 2.50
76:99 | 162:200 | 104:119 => -4.80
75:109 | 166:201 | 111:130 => -4.85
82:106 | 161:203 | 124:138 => -3.37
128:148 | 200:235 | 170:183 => 0.68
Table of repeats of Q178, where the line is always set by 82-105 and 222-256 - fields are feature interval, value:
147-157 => -2.9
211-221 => -1.3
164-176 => -1.9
